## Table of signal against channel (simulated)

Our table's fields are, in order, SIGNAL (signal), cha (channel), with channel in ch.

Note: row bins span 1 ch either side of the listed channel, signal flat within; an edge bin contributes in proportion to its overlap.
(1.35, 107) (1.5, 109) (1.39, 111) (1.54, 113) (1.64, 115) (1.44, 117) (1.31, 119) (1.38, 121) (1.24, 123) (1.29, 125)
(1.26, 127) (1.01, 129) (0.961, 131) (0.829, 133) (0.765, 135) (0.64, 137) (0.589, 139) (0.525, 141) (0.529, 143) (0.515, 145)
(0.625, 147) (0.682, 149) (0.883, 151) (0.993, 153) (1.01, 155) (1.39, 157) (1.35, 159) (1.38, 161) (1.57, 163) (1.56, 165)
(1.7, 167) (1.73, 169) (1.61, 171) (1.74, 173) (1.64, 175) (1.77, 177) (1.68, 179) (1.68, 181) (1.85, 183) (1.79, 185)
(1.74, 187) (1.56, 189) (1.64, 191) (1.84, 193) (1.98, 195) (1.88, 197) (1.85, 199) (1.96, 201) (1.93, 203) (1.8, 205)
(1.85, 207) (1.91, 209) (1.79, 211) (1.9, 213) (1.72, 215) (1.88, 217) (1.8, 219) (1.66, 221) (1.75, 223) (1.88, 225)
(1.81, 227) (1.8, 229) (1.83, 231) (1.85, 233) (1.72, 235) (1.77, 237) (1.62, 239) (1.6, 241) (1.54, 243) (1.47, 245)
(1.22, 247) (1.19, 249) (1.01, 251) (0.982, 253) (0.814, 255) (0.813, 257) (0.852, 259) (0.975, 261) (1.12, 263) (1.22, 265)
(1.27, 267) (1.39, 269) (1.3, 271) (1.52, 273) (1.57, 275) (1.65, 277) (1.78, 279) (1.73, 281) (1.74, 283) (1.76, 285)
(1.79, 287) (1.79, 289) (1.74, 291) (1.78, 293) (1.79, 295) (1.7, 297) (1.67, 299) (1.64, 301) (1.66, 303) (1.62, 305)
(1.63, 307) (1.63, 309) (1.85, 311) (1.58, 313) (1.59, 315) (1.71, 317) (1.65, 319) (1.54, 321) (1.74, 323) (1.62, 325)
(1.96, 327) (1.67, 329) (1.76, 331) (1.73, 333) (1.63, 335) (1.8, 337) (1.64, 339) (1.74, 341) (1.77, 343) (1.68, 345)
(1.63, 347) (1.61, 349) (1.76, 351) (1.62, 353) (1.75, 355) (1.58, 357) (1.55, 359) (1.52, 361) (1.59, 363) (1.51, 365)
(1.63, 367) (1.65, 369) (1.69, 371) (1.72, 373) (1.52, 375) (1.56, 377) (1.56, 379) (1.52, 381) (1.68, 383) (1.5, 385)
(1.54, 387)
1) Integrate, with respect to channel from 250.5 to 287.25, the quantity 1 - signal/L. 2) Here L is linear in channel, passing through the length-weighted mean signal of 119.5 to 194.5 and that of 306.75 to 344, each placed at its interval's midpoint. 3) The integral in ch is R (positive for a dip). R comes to 5.56 ch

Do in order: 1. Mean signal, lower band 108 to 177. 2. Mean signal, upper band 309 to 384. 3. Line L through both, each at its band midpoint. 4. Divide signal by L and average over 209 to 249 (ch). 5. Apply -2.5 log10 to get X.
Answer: -0.227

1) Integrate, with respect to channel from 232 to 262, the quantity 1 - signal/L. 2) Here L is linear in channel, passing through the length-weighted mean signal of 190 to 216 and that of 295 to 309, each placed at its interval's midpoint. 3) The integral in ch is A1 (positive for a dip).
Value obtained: 8.1 ch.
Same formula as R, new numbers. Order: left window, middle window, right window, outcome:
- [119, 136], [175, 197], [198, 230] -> -2.19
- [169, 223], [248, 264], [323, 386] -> 7.06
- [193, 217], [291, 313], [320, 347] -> 0.70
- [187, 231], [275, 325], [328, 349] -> 1.18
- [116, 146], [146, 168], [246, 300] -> -3.22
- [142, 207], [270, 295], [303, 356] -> -0.79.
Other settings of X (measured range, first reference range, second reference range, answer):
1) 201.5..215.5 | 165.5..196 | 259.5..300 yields -0.11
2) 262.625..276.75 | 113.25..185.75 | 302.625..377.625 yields 0.10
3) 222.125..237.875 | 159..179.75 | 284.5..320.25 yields -0.09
